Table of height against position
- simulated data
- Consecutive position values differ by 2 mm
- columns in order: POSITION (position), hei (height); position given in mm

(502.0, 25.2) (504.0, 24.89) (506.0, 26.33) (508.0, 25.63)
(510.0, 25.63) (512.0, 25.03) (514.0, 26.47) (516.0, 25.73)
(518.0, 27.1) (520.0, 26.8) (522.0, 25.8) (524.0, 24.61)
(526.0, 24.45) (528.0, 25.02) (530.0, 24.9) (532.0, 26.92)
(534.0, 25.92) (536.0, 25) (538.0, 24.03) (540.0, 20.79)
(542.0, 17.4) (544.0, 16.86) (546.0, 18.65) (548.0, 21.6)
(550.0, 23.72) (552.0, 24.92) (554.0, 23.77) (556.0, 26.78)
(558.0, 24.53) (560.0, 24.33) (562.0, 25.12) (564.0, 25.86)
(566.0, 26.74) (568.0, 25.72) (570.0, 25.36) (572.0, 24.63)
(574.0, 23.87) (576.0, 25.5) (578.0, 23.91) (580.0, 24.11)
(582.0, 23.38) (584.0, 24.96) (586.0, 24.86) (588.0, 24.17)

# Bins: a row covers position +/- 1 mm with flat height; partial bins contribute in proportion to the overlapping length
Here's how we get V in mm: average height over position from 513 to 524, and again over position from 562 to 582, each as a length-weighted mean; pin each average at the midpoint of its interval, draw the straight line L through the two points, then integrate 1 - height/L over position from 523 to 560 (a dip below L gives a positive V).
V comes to 3.4 mm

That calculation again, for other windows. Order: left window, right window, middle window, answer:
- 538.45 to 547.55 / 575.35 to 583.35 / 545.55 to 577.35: -4.3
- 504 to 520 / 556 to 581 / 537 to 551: 2.8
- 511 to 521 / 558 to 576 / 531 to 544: 1.5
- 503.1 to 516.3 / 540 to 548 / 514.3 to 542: -4.0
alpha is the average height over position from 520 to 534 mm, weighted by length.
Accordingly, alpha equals 25.4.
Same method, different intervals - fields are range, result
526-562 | 23.3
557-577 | 25.2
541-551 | 19.6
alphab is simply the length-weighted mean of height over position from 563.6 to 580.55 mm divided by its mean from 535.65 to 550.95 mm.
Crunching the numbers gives 1.2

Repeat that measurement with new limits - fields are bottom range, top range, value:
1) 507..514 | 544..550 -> 0.79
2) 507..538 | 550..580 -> 0.98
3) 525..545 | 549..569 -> 1.09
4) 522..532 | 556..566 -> 1.01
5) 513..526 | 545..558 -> 0.90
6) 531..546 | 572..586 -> 1.10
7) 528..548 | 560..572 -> 1.14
